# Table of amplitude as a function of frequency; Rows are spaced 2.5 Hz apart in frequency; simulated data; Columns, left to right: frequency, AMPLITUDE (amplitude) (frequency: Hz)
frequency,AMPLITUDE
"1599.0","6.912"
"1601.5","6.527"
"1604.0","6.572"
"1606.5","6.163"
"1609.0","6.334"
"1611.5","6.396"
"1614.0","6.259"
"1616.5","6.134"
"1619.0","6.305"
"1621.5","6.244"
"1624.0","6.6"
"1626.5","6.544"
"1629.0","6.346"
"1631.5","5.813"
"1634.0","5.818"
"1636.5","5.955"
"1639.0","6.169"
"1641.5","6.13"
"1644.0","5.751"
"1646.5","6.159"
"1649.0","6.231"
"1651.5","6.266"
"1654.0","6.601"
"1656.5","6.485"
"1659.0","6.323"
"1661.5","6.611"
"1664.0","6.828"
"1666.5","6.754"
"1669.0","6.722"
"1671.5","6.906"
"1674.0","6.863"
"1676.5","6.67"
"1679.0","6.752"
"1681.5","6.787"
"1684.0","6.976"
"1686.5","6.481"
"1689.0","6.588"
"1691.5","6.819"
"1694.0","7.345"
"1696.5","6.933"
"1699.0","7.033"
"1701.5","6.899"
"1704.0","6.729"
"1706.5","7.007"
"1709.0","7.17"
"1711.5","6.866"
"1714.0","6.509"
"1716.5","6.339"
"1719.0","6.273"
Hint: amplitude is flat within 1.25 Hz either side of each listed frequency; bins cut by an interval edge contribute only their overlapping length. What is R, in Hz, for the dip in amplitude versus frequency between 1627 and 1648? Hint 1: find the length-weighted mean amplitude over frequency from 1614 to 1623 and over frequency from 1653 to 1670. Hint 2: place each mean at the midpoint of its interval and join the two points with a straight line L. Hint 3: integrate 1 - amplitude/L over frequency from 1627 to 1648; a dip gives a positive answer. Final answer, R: 1.2 Hz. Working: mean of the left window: 6.24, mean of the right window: 6.62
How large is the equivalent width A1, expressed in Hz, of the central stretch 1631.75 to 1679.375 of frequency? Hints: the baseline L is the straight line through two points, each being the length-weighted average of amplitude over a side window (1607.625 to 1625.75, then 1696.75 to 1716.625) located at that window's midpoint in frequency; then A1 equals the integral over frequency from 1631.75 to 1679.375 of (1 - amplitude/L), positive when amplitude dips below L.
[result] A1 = 1.14 Hz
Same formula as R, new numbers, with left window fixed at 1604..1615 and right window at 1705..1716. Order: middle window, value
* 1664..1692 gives -0.34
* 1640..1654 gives 0.78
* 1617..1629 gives -0.01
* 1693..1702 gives -0.37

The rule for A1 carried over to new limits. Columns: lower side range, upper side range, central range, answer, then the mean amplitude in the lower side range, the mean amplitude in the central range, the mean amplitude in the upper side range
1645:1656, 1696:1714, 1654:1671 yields -0.5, 6.31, 6.63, 6.92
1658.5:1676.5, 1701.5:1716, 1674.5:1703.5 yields -0.2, 6.73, 6.84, 6.83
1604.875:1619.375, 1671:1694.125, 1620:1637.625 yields 0.6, 6.27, 6.19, 6.79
